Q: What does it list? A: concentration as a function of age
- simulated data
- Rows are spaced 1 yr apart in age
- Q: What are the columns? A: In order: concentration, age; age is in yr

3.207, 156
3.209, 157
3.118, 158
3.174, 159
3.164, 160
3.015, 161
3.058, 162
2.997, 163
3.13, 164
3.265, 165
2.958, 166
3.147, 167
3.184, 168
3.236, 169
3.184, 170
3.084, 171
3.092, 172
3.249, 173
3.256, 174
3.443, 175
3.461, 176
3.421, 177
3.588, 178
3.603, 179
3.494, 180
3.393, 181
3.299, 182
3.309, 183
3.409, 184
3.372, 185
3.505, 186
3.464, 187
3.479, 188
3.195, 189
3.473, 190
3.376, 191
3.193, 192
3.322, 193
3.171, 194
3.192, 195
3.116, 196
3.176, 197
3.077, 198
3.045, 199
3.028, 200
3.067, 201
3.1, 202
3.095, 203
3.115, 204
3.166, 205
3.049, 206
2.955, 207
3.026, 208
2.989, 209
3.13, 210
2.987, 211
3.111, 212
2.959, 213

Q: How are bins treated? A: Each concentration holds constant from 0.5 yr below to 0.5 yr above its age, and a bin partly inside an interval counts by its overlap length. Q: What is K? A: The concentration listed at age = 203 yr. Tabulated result 3.095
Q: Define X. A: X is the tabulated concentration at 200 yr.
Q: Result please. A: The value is 3.028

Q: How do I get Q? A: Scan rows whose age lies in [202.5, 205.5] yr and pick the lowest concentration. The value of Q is 3.095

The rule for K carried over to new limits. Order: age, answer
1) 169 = 3.236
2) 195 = 3.192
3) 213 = 2.959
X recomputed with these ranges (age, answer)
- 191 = 3.376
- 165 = 3.265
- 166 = 2.958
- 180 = 3.494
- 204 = 3.115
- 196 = 3.116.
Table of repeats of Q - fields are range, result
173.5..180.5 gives 3.256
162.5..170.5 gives 2.958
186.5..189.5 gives 3.195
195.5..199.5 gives 3.045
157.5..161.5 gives 3.015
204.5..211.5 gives 2.955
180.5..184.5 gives 3.299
